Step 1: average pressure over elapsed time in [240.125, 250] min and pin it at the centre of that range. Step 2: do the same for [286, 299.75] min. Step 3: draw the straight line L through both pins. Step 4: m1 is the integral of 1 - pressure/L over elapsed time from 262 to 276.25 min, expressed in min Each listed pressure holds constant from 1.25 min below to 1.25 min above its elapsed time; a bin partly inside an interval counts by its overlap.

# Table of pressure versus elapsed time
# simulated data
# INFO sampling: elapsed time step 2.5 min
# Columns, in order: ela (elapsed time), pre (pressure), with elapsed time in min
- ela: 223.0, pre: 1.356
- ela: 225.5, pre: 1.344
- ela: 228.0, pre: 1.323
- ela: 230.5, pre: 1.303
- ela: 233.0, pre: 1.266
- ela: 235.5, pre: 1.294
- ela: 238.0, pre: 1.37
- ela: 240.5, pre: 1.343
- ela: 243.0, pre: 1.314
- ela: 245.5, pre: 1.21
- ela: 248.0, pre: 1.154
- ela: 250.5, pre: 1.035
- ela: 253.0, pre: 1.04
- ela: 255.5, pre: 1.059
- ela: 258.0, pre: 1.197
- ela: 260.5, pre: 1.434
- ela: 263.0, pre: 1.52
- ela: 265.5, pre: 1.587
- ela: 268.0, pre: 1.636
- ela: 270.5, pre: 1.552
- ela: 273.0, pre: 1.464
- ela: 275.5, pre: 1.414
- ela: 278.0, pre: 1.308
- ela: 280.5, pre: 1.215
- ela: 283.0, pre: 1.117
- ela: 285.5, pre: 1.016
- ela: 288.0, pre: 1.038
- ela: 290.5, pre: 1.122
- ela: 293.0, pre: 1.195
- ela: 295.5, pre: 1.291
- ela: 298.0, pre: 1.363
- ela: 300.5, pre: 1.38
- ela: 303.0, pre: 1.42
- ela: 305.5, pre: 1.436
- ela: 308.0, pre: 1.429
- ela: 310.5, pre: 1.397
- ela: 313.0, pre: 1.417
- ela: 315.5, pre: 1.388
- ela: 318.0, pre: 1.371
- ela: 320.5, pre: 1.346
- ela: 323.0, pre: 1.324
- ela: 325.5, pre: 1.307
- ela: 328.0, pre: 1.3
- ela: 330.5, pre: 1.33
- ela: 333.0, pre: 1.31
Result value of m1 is -3.7 min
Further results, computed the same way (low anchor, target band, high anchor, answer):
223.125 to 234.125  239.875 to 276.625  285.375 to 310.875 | -0.8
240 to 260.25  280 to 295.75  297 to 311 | 2.4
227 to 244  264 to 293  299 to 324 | 1.0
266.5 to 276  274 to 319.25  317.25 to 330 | 4.1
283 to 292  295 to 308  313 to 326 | -2.1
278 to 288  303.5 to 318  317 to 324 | -1.4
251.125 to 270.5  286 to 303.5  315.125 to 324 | 1.5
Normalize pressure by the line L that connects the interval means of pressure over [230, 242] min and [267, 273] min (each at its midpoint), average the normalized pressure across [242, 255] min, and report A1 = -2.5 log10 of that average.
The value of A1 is 0.225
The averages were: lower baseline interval 1.32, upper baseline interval 1.57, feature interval 1.14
